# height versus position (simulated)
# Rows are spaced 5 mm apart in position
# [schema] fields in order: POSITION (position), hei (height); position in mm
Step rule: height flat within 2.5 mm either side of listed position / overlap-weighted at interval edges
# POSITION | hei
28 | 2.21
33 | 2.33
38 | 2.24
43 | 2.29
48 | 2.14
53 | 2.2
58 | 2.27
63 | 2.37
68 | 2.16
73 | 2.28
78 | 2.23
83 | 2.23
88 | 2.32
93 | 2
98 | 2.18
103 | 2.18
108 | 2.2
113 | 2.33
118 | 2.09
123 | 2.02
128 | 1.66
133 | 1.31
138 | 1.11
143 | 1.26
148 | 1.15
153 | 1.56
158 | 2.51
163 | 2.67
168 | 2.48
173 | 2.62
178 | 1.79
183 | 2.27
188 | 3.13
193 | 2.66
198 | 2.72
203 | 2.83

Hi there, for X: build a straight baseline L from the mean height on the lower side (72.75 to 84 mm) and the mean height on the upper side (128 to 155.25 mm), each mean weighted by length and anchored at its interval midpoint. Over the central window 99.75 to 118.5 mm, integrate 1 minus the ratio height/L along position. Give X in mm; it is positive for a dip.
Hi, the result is -4.5 mm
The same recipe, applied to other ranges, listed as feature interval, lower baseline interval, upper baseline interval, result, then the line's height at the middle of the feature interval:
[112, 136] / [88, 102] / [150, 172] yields 4.02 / 2.21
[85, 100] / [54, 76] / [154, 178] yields 0.91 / 2.31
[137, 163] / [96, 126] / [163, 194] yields 7.85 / 2.35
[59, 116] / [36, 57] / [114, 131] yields -4.32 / 2.07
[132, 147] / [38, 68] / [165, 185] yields 7.05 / 2.28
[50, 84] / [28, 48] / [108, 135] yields -1.70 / 2.14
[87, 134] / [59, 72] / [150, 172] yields 4.94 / 2.28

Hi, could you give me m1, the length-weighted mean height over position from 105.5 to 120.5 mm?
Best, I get 2.21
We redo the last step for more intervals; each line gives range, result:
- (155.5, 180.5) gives 2.41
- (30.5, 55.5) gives 2.24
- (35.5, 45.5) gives 2.26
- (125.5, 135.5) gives 1.48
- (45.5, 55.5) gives 2.17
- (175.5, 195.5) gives 2.46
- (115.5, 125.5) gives 2.05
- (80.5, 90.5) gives 2.27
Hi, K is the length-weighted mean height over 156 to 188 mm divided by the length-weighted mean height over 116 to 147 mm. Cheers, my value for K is 1.58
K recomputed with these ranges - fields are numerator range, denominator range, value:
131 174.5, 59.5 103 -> 0.83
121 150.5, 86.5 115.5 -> 0.64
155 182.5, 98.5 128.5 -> 1.13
